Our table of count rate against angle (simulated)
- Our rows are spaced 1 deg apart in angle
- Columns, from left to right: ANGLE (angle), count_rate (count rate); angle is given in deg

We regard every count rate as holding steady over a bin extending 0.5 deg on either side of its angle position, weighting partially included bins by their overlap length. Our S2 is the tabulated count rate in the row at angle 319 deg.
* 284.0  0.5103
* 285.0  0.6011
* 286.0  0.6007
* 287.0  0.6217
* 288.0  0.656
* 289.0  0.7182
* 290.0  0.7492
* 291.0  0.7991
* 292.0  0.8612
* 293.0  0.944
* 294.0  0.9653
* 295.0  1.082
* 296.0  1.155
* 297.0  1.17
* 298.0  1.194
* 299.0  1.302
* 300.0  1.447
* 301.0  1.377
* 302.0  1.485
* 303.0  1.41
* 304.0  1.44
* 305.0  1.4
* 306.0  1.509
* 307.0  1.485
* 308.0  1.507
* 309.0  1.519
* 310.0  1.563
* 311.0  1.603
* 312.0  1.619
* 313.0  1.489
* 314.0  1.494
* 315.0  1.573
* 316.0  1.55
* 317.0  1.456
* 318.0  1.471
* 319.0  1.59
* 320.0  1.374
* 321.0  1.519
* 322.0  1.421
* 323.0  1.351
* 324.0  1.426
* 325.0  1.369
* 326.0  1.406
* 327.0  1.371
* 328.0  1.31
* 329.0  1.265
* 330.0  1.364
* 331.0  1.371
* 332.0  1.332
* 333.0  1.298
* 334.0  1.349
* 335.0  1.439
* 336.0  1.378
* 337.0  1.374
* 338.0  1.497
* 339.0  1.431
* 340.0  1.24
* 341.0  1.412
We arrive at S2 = 1.59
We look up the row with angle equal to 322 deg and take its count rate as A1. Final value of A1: 1.421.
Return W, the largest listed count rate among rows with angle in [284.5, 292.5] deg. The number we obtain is 0.8612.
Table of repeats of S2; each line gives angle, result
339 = 1.431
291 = 0.7991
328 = 1.31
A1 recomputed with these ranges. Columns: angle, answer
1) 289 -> 0.7182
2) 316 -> 1.55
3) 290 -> 0.7492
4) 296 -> 1.155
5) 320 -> 1.374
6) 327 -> 1.371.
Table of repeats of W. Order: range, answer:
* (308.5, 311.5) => 1.603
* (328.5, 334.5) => 1.371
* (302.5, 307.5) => 1.509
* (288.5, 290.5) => 0.7492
